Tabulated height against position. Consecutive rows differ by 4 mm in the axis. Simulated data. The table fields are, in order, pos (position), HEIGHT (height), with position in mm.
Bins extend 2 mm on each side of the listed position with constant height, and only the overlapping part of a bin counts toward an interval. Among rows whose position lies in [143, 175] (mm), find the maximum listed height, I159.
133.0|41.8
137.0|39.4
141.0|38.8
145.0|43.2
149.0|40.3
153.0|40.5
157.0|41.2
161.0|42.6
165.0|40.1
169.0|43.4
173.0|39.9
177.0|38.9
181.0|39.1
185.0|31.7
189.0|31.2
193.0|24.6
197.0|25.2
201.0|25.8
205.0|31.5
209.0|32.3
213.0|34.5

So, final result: 43.4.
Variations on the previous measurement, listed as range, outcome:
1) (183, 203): 31.7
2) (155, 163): 42.6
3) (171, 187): 39.9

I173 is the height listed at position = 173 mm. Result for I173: 39.9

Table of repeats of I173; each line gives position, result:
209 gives 32.3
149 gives 40.3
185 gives 31.7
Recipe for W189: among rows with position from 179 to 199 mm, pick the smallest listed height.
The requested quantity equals 24.6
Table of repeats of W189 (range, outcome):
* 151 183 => 38.9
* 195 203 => 25.2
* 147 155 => 40.3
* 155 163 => 41.2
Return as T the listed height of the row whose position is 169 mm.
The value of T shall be 43.4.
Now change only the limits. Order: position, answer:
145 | 43.2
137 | 39.4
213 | 34.5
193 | 24.6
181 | 39.1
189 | 31.2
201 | 25.8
